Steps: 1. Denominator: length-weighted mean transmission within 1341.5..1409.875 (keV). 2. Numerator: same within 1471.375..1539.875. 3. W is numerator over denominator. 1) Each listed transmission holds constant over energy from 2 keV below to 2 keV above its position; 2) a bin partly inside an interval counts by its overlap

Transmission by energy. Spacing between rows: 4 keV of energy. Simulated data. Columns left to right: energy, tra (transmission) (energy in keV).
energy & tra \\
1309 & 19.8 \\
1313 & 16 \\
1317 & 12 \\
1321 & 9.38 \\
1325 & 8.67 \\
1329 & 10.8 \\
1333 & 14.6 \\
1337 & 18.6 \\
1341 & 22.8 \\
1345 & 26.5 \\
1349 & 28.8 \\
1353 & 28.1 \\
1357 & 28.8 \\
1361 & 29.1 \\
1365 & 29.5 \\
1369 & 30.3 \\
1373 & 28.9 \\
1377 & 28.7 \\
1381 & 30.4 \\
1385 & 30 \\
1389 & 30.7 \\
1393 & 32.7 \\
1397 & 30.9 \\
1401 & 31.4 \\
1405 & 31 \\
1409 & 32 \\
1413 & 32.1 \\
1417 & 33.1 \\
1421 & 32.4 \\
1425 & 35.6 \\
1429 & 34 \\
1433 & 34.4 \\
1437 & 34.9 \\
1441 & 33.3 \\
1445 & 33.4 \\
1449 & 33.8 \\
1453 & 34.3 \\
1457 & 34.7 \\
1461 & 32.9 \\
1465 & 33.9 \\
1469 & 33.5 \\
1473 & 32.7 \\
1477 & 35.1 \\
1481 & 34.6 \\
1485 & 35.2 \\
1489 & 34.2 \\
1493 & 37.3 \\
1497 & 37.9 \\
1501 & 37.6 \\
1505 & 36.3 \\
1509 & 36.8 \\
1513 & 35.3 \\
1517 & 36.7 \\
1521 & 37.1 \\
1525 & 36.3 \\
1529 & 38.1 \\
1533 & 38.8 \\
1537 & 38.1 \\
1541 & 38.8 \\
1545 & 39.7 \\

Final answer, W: 1.2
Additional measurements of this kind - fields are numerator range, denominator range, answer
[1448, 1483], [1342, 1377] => 1.19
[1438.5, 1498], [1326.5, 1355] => 1.62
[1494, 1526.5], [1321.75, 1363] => 1.73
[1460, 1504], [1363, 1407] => 1.15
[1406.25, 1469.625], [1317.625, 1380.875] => 1.47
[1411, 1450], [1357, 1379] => 1.15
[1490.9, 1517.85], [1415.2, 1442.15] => 1.08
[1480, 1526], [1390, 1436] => 1.11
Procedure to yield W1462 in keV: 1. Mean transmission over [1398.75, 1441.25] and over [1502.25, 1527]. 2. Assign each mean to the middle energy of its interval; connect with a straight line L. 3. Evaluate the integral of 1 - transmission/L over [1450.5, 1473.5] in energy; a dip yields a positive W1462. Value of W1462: 0.6 keV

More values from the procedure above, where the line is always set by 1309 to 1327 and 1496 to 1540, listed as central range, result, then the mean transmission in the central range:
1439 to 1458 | -3.5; 33.9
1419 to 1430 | -3.6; 34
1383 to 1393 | -4.6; 30.8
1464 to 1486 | -1.6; 34.1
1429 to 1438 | -2.6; 34.5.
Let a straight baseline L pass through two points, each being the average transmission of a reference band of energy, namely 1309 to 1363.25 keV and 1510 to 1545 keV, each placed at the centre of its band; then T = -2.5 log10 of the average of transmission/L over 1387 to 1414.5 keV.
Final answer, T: -0.225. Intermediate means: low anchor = 19.6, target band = 31.5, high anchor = 37.5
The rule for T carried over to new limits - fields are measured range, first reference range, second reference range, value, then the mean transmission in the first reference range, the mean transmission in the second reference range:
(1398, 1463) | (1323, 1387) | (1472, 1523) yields -0.09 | 24.7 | 36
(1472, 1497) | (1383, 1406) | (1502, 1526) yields 0.00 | 31.1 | 36.5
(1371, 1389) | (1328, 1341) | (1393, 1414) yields -0.13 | 16.2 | 31.6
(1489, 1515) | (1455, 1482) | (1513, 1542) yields -0.02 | 33.9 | 37.5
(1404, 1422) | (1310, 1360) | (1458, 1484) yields -0.17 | 19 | 33.9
